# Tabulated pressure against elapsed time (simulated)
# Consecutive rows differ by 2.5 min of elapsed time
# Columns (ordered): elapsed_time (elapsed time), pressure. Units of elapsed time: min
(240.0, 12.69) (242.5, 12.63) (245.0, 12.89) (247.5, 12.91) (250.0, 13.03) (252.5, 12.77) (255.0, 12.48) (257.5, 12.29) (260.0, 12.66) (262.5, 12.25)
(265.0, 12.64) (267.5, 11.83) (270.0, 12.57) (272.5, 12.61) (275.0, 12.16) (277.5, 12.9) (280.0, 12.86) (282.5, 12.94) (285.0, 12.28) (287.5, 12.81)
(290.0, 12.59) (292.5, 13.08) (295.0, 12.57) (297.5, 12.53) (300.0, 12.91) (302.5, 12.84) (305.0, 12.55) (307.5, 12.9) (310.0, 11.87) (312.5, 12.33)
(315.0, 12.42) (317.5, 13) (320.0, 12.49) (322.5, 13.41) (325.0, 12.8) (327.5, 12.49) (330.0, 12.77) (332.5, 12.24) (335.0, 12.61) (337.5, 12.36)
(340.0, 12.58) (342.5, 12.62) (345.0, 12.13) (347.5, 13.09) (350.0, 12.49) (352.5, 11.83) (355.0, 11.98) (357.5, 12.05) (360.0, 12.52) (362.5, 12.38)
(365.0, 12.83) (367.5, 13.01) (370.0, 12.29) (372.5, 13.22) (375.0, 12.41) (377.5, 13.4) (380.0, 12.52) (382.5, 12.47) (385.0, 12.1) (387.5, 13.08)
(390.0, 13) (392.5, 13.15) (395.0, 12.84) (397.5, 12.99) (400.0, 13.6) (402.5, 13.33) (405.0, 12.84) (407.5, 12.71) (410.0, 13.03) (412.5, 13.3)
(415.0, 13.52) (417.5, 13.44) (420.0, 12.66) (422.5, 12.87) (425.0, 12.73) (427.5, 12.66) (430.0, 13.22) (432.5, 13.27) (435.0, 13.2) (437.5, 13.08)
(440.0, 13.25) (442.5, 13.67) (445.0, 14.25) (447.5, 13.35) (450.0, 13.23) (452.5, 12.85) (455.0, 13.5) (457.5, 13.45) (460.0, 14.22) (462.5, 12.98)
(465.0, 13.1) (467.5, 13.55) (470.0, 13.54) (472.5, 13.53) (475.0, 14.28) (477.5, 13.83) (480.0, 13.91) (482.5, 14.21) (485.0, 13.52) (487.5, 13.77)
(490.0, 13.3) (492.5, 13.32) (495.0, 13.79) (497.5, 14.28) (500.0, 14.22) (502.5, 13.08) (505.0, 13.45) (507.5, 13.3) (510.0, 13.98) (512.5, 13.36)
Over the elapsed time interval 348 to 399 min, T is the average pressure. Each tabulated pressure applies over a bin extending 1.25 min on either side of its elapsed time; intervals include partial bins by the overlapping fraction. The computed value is 12.6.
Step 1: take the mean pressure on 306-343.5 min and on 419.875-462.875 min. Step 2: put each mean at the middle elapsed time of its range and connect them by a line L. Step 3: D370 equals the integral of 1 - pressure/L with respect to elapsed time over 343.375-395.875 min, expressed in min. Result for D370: 1.0 min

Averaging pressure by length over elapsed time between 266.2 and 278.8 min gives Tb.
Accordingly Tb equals 12.4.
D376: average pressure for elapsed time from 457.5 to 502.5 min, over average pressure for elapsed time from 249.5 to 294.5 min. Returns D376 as 1.1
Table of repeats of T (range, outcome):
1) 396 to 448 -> 13.2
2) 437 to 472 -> 13.4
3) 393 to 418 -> 13.2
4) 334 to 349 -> 12.6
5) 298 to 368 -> 12.5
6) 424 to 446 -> 13.3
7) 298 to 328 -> 12.7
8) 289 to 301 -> 12.7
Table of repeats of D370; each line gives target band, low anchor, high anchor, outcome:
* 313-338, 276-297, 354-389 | 0.0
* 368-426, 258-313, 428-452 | 0.9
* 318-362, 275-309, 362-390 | 0.8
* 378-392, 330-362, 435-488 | 0.1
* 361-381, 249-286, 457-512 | 0.5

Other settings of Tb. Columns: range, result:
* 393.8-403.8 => 13.2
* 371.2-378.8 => 13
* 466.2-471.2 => 13.5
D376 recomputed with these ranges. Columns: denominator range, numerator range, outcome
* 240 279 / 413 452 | 1.05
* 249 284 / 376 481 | 1.05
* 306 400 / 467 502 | 1.09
